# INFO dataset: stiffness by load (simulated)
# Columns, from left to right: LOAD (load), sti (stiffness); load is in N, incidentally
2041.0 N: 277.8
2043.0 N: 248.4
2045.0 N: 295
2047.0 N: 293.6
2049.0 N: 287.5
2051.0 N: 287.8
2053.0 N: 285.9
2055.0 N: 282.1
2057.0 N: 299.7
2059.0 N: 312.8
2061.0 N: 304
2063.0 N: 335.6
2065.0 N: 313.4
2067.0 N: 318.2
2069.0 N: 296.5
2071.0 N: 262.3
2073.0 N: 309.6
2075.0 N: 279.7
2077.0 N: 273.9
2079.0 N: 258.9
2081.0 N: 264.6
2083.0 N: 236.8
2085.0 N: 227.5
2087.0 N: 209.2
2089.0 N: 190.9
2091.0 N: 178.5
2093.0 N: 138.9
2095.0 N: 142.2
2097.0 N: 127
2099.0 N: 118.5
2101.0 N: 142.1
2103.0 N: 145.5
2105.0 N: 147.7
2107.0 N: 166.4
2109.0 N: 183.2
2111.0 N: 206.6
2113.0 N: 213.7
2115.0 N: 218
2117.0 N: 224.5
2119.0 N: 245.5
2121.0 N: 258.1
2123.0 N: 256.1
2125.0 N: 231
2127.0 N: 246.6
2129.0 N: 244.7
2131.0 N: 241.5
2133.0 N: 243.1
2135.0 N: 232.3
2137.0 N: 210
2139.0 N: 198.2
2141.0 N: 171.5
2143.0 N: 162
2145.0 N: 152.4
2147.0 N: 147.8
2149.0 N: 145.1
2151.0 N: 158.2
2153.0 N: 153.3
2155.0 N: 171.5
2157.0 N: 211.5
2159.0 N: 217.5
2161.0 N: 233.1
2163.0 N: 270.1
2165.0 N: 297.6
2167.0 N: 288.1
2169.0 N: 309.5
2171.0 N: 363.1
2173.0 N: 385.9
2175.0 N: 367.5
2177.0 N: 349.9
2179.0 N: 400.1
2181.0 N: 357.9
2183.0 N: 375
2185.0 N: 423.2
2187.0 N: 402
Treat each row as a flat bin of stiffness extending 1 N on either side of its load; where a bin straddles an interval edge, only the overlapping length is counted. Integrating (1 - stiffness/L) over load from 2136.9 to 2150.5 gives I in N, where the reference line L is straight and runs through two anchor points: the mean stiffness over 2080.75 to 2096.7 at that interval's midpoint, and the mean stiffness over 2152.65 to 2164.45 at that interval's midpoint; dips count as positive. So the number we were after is 2.86 N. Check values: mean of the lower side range 192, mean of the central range 166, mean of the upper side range 216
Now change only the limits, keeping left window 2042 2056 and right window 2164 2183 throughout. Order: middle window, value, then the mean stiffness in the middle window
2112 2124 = 3.13 N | 236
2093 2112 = 9.69 N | 152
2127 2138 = 3.07 N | 235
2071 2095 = 5.52 N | 231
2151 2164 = 5.14 N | 206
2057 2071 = -0.87 N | 309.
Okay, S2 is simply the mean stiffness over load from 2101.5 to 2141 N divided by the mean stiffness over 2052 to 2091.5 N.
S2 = 0.78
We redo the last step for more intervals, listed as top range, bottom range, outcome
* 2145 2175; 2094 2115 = 1.49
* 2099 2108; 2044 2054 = 0.51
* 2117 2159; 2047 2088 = 0.72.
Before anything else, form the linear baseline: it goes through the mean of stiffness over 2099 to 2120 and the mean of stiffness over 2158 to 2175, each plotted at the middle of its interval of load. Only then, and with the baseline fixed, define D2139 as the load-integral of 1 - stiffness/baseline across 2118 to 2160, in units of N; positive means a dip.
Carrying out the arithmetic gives 6.0 N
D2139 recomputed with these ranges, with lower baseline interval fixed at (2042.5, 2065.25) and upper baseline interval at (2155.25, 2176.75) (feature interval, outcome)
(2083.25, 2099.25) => 6.7 N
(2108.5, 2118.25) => 2.7 N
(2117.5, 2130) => 2.0 N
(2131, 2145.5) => 4.6 N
